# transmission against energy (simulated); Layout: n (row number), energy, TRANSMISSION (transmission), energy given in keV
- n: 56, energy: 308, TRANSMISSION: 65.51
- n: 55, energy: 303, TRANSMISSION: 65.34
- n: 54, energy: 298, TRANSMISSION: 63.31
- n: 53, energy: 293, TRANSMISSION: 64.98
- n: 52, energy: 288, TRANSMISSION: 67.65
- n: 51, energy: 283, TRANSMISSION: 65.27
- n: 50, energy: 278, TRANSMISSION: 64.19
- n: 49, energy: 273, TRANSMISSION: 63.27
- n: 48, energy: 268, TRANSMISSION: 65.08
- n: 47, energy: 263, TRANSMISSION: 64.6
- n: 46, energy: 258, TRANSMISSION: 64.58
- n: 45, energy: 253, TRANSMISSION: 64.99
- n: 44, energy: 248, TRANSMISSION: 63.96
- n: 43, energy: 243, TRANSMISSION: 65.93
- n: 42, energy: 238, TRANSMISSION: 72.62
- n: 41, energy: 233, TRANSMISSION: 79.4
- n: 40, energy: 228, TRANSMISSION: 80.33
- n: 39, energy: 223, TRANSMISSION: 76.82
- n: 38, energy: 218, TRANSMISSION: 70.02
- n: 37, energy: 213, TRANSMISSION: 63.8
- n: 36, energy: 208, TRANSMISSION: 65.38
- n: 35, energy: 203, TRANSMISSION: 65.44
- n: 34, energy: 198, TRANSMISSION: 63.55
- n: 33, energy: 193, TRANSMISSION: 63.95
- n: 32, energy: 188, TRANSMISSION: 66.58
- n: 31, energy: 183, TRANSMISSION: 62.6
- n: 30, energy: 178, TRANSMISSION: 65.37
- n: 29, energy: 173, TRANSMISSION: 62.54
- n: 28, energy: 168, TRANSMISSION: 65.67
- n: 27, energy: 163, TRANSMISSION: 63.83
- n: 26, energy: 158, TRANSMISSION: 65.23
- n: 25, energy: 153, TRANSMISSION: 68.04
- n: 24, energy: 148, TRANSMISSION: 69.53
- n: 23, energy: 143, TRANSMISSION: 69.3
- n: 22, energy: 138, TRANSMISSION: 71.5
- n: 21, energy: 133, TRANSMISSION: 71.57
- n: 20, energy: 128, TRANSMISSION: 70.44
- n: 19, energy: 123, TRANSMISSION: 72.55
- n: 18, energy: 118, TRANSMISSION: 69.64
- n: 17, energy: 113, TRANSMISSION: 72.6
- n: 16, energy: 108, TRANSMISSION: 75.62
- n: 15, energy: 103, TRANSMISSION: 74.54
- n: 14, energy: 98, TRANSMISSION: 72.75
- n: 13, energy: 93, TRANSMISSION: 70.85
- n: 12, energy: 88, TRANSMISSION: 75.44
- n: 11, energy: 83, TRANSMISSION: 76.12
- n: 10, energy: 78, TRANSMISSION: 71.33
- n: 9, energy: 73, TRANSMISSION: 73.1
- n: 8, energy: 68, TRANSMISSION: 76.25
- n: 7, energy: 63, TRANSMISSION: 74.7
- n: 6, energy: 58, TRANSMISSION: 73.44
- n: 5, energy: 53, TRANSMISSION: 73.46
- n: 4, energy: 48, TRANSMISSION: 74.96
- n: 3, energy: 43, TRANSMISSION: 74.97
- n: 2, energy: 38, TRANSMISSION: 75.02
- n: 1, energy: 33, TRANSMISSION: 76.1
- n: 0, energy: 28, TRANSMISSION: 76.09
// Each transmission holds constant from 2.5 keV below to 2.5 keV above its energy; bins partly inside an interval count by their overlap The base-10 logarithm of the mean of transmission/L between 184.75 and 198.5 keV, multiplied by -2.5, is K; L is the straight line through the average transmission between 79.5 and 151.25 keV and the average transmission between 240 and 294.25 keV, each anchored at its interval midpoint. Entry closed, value 0.063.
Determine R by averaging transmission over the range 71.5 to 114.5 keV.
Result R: 73.6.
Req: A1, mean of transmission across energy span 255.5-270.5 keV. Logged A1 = 64.8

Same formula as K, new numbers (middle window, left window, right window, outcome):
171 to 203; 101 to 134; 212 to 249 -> 0.13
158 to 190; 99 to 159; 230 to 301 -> 0.08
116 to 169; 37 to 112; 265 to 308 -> 0.03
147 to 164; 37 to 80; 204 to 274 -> 0.07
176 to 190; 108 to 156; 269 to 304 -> 0.07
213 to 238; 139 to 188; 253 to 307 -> -0.15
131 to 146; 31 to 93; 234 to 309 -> 0.01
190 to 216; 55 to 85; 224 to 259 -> 0.11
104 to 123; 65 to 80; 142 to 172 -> -0.04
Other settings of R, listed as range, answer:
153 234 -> 67.3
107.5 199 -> 67.8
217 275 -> 69.3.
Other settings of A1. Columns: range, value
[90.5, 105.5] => 72.7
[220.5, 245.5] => 75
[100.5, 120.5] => 73.1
